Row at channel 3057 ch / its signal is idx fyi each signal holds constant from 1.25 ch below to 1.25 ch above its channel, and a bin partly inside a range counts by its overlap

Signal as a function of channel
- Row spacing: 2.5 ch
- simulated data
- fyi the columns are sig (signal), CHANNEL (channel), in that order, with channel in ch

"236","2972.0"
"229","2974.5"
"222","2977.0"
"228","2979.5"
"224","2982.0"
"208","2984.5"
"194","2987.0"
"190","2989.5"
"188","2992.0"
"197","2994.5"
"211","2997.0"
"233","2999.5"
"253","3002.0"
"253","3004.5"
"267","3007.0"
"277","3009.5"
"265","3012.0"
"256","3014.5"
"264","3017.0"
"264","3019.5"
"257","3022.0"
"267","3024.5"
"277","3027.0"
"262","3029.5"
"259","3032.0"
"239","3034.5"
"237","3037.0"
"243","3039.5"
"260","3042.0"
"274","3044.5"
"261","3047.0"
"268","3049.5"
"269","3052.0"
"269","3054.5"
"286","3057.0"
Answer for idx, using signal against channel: 286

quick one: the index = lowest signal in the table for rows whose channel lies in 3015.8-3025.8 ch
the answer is 257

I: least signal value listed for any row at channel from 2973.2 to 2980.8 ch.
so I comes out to 222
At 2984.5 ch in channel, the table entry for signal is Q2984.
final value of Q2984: 208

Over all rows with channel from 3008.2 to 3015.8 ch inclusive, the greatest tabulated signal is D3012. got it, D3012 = 277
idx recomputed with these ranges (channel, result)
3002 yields 253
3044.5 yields 274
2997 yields 211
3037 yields 237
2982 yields 224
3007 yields 267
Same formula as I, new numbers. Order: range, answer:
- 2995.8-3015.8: 211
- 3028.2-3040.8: 237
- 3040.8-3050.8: 260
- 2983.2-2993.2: 188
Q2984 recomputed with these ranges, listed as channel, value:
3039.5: 243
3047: 261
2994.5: 197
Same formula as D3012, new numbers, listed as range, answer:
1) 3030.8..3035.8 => 259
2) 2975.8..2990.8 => 228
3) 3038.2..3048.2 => 274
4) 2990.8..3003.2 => 253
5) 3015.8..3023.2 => 264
